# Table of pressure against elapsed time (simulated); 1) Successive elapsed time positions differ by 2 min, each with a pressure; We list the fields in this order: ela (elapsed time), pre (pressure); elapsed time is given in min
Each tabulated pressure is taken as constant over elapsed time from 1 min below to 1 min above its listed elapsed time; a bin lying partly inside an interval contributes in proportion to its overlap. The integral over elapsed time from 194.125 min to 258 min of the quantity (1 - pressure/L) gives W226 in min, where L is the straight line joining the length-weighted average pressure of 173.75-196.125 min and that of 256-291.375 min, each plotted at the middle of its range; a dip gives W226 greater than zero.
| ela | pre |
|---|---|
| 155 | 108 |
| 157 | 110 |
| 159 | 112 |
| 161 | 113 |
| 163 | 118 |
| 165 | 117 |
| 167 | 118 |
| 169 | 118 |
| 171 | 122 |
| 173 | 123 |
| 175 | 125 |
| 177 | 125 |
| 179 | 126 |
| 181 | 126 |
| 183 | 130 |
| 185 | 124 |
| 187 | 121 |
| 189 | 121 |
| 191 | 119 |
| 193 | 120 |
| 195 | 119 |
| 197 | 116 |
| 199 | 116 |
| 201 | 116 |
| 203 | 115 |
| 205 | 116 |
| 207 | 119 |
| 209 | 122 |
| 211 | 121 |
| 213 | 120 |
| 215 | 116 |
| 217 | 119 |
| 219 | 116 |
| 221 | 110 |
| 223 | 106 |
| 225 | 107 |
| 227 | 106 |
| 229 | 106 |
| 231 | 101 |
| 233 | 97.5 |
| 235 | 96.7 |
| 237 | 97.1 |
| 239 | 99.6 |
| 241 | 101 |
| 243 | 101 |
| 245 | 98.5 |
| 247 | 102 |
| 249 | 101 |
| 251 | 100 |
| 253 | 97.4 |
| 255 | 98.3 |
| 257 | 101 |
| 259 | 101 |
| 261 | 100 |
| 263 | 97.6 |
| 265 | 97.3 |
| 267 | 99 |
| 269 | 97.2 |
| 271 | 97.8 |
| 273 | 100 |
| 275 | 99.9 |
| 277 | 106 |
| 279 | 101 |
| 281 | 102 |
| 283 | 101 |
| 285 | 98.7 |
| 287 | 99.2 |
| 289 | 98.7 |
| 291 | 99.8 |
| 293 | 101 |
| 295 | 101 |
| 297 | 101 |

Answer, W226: 2.5 min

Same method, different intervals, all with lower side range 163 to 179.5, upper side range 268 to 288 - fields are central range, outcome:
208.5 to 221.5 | -0.6 min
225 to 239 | 1.1 min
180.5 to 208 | -0.7 min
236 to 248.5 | 0.9 min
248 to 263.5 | 0.8 min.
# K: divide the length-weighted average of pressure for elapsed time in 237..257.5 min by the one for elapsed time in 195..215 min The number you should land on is 0.85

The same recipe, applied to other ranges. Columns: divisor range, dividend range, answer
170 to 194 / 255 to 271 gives 0.80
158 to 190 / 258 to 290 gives 0.82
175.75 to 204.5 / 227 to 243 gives 0.83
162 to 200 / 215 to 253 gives 0.86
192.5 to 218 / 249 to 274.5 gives 0.84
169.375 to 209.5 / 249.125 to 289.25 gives 0.82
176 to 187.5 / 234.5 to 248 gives 0.79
